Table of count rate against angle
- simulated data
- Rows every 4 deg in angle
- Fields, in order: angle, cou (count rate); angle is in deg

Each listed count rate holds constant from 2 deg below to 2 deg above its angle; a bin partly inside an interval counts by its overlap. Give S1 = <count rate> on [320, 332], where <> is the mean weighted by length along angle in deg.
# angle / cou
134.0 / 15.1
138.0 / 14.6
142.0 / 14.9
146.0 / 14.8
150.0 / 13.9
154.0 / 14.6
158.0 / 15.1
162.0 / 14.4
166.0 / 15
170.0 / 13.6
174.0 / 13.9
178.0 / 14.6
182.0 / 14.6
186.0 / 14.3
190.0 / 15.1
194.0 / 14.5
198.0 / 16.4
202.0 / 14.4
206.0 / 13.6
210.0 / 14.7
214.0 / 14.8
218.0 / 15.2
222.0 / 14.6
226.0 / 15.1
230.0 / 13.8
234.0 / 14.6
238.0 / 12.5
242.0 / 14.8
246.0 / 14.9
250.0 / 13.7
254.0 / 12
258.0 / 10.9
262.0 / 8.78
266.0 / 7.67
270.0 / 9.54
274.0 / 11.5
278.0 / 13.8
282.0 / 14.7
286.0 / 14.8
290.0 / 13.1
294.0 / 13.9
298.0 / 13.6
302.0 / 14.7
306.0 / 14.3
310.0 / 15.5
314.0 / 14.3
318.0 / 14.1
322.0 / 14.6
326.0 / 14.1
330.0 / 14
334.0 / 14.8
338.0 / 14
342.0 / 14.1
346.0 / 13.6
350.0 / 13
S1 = 14.2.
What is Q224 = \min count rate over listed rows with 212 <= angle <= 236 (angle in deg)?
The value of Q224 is 13.8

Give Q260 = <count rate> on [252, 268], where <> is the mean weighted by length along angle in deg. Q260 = 9.84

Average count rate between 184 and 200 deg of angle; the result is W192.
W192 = 15.1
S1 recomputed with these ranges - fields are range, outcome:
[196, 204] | 15.4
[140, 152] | 14.5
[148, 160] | 14.5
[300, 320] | 14.6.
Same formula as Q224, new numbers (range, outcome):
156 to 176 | 13.6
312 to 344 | 14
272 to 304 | 11.5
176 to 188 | 14.3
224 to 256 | 12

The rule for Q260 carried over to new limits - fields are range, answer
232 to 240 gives 13.6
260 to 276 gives 9.37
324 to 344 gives 14.2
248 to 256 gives 12.8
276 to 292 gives 14.1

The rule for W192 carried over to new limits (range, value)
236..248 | 14.1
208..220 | 14.9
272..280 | 12.7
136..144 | 14.8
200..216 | 14.4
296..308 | 14.2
